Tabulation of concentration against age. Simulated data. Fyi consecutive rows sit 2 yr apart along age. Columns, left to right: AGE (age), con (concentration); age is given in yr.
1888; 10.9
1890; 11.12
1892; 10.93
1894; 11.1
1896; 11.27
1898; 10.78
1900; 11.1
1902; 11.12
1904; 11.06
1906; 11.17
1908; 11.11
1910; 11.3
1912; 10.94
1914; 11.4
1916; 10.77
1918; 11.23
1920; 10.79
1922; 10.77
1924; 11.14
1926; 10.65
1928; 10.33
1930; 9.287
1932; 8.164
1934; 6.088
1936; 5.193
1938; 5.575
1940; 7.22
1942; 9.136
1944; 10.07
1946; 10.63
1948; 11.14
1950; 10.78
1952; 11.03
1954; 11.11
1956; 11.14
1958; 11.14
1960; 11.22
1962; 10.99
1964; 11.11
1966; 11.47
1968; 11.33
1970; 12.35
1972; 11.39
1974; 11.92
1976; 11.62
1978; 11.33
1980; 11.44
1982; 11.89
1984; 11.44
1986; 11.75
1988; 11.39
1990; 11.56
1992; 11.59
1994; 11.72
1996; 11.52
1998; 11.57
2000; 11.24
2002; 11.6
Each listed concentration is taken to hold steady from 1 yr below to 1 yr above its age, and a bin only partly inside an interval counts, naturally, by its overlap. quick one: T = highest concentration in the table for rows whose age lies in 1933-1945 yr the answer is 10.07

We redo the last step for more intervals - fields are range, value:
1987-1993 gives 11.59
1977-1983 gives 11.89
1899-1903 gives 11.12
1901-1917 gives 11.4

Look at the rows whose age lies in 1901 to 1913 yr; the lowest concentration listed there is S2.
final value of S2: 10.94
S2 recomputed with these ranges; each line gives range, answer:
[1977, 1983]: 11.33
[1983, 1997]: 11.39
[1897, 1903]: 10.78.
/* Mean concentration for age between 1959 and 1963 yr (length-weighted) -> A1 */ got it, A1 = 11.1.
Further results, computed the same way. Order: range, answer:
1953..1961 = 11.2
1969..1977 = 11.8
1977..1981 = 11.4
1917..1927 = 10.9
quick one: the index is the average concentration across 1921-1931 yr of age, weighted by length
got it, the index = 10.4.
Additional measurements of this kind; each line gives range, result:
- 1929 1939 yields 6.86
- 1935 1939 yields 5.38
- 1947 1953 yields 11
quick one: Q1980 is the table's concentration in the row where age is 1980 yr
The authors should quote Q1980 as 11.44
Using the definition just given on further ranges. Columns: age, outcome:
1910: 11.3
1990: 11.56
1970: 12.35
